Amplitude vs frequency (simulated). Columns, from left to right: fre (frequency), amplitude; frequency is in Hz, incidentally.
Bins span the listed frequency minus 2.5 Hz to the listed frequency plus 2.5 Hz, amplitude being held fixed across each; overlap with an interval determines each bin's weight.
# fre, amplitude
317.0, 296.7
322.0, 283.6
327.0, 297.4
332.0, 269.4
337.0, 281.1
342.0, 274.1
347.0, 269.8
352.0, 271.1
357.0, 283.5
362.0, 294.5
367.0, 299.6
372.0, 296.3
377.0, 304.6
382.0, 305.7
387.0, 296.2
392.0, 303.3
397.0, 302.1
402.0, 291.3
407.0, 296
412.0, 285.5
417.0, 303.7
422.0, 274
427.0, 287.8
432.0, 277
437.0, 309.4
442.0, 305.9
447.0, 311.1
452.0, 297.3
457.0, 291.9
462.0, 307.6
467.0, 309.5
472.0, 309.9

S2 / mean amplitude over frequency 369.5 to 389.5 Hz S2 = 301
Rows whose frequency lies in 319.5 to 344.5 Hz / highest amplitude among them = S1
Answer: 297.4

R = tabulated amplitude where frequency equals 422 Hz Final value 274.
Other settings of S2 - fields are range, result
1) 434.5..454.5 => 306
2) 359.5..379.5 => 299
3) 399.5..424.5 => 290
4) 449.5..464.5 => 299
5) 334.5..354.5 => 274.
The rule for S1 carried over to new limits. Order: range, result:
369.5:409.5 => 305.7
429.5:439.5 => 309.4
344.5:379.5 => 304.6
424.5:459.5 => 311.1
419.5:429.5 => 287.8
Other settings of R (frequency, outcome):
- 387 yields 296.2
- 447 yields 311.1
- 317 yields 296.7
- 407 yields 296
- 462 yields 307.6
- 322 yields 283.6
